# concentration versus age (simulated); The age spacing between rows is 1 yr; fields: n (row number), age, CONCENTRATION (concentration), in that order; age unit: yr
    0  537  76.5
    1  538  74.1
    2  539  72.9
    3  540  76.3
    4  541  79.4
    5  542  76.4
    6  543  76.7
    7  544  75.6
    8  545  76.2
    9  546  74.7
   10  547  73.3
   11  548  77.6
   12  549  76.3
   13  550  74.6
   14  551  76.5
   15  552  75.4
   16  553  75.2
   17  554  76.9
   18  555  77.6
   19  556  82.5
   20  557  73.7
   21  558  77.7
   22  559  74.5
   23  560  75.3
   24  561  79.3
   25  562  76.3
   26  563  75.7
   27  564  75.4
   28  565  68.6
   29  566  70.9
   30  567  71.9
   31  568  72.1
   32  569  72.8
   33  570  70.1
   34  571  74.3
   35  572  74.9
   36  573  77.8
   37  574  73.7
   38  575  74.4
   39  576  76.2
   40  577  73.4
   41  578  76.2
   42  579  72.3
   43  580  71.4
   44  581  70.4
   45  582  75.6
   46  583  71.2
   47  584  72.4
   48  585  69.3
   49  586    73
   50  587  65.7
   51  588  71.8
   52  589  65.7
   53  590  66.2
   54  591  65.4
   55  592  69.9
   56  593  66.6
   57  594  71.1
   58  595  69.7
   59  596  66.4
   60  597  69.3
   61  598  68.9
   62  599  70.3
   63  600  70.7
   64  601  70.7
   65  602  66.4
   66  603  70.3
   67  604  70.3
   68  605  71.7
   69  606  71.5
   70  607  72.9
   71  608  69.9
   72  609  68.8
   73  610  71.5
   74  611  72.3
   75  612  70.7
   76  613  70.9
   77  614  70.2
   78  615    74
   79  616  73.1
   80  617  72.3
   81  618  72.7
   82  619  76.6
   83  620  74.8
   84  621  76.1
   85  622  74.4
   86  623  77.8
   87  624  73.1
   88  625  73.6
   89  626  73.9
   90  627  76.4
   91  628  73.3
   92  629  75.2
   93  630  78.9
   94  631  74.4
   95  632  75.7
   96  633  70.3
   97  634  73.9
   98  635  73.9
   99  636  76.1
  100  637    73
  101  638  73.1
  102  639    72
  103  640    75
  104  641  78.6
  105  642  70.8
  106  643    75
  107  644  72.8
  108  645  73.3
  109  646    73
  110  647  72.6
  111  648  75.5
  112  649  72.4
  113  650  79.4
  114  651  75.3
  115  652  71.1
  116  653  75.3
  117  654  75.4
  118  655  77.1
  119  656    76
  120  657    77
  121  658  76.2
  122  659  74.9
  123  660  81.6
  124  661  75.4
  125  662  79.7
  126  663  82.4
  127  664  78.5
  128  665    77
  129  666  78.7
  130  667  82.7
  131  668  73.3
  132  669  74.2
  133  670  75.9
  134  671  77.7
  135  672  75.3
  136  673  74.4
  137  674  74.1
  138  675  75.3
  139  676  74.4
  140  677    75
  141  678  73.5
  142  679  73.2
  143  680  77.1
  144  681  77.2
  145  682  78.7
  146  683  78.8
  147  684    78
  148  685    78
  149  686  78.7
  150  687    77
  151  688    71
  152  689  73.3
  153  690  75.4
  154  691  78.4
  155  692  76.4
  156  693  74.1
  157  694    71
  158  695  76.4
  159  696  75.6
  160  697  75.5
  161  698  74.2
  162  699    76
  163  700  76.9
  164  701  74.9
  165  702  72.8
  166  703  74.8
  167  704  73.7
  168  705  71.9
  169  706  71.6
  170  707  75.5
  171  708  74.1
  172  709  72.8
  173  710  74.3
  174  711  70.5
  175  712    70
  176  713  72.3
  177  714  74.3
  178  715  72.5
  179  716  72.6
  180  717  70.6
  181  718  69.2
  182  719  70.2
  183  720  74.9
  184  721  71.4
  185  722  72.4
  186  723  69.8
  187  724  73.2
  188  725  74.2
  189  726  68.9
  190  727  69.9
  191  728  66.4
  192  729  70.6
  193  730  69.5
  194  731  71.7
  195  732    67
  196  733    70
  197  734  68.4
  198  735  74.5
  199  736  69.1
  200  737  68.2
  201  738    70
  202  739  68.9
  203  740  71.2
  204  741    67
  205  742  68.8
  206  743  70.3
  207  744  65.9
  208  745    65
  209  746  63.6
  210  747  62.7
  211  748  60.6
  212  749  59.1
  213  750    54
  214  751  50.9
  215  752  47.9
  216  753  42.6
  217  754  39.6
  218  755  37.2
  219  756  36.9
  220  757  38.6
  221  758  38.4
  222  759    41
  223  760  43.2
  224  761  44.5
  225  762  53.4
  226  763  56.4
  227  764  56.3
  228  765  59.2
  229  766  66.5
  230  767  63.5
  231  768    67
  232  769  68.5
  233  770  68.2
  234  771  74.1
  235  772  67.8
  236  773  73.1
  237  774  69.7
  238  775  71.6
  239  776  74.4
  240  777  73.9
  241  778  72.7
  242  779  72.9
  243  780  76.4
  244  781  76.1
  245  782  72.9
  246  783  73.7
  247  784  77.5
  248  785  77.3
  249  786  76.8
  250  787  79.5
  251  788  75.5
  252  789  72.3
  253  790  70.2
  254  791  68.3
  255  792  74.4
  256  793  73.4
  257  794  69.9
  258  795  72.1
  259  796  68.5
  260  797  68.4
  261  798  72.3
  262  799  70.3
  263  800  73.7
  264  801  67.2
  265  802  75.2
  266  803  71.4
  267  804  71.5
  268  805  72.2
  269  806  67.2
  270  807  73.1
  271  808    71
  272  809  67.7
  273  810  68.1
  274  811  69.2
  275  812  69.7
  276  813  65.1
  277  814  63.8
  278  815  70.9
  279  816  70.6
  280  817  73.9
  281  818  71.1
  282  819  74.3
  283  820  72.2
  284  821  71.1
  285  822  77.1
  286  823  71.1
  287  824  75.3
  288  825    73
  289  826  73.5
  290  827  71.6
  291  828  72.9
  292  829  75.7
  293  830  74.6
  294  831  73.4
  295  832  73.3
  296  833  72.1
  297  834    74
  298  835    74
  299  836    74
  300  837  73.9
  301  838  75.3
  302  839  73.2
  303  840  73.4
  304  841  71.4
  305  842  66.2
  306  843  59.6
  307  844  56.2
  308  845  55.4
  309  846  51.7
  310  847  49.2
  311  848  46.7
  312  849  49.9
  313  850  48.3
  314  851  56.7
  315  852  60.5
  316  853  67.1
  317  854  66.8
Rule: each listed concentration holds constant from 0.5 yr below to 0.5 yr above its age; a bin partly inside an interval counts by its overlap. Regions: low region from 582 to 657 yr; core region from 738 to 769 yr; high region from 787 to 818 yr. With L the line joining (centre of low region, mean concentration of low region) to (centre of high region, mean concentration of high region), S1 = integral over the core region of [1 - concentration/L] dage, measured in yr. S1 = 6.7 yr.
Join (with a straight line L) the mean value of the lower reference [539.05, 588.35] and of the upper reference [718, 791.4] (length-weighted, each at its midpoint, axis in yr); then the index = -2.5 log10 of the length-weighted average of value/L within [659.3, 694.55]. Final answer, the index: -0.11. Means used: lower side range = 74.5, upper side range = 65.1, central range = 76.4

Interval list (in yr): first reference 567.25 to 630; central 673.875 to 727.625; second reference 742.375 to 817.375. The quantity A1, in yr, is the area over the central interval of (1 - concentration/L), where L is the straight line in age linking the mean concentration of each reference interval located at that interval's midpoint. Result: -4.57 yr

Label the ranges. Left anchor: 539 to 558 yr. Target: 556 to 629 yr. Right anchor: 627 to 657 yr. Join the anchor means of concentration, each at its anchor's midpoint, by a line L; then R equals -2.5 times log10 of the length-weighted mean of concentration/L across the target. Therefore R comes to 0.05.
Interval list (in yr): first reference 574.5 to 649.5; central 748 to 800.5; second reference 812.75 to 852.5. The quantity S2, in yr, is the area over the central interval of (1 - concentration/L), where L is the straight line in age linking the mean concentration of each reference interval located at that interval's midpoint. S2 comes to 3.8 yr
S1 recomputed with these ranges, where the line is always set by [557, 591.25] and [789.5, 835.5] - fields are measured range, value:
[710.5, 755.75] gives 3.7 yr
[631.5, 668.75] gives -1.6 yr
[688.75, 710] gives -0.7 yr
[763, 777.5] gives 0.8 yr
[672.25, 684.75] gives -0.6 yr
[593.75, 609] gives 0.6 yr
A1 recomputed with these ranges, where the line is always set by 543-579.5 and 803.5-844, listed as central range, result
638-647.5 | 0.0 yr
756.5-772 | 3.4 yr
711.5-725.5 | 0.2 yr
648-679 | -1.1 yr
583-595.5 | 0.9 yr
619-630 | -0.1 yr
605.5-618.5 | 0.5 yr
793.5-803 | 0.1 yr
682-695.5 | -0.5 yr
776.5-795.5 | -0.6 yr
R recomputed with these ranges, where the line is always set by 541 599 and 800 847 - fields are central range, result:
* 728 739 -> 0.02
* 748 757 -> 0.46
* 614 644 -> -0.03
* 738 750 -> 0.09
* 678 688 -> -0.07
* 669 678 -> -0.05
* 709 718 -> -0.01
